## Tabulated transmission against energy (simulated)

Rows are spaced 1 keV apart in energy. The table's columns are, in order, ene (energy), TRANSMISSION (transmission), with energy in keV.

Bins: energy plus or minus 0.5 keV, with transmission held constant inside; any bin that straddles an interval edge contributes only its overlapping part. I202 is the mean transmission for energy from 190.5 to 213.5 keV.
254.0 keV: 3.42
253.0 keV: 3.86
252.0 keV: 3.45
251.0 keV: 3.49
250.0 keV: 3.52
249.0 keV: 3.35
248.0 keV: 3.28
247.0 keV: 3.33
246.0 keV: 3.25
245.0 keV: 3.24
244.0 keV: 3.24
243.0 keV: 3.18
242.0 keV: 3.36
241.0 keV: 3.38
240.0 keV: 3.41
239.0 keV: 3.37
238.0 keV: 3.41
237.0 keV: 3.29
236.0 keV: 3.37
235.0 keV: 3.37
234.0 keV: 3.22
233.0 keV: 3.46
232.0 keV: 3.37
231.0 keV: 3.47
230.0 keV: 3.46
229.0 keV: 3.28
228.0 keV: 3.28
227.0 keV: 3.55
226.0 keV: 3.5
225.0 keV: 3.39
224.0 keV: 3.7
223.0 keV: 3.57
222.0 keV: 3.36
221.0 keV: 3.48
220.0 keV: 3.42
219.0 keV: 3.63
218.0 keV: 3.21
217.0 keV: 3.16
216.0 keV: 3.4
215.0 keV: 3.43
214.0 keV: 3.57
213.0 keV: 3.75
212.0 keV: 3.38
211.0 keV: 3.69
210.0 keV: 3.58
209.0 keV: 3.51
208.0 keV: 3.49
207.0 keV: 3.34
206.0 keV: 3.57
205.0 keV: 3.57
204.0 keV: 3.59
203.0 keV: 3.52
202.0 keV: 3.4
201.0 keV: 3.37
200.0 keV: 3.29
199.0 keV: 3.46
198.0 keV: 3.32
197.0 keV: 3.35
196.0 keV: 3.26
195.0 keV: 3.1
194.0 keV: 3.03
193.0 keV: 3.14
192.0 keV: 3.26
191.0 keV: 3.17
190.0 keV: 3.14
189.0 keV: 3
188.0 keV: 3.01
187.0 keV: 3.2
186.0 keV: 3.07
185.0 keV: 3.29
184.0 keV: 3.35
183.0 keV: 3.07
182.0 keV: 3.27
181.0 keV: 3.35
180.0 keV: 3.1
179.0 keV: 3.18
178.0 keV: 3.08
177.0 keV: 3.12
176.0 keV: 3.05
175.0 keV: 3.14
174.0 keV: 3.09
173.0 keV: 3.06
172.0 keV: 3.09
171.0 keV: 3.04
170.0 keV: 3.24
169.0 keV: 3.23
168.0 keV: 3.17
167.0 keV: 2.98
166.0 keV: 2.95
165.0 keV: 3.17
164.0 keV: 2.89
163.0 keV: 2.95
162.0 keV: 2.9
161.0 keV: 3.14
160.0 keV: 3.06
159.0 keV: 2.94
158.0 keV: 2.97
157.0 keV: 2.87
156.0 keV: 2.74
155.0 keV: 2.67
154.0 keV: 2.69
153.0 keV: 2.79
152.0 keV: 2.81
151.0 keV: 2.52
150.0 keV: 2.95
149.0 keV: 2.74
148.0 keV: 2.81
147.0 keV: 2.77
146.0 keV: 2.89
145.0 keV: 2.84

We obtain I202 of 3.4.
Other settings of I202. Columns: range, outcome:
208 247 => 3.41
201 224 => 3.48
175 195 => 3.15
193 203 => 3.29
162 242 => 3.3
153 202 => 3.1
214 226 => 3.44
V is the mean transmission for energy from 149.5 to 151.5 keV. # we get 2.74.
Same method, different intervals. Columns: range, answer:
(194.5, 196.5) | 3.18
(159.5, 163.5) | 3.01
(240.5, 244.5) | 3.29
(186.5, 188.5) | 3.1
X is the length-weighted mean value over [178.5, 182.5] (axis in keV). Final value 3.23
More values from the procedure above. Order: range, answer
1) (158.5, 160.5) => 3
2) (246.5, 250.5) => 3.37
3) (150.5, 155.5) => 2.7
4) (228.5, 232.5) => 3.4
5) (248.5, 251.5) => 3.45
